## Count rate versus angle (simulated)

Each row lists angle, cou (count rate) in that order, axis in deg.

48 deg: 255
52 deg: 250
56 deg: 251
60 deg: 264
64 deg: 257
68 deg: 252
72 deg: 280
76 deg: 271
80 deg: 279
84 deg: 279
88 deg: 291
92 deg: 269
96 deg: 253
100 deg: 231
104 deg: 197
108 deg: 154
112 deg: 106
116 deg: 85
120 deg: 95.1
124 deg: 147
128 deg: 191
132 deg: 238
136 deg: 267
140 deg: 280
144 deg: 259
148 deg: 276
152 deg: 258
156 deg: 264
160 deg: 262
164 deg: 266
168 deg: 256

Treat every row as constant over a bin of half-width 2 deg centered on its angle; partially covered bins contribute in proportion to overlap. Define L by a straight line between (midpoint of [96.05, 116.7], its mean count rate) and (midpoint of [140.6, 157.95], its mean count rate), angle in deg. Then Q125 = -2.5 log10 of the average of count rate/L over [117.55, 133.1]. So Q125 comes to 0.31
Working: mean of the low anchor 168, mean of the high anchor 266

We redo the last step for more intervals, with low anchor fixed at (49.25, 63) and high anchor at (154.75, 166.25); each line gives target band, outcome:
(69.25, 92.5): -0.08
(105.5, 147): 0.38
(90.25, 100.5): 0.02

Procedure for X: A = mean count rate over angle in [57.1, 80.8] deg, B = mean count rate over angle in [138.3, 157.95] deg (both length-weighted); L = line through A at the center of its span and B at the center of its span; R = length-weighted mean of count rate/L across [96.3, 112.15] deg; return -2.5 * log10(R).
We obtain 0.38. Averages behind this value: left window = 266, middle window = 188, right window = 267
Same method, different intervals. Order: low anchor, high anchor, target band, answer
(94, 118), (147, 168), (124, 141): -0.05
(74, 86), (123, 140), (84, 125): 0.33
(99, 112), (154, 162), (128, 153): -0.10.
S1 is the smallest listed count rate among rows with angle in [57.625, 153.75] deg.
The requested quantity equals 85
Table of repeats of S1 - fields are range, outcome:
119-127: 95.1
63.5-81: 252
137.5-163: 258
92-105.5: 197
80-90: 279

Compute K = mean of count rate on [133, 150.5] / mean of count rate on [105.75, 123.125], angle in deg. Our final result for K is 2.36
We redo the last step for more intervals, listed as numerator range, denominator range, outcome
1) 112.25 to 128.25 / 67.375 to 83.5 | 0.44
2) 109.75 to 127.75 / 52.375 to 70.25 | 0.46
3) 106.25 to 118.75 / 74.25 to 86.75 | 0.41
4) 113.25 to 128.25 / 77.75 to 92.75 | 0.43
